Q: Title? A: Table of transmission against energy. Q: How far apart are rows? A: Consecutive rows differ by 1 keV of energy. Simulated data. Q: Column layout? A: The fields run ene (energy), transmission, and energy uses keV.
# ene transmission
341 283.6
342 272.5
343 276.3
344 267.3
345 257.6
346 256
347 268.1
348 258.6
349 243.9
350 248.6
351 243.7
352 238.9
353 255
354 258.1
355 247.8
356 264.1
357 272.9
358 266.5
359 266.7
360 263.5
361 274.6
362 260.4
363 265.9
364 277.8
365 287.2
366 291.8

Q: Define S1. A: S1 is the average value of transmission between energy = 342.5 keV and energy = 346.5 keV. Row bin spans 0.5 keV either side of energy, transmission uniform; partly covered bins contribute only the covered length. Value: 264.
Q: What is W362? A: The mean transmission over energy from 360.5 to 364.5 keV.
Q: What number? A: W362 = 270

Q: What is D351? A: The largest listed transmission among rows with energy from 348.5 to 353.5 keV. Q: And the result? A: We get 255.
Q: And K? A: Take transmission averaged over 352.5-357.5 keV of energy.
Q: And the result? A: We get 260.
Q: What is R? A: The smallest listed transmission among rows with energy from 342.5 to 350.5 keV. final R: 243.9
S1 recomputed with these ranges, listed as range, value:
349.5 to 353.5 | 247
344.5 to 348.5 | 260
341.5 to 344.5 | 272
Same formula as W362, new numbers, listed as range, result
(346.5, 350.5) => 255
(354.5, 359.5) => 264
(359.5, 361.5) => 269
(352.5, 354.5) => 257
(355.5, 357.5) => 268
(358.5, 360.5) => 265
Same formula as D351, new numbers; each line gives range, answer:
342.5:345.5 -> 276.3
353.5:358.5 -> 272.9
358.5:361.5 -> 274.6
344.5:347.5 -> 268.1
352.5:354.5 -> 258.1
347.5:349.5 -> 258.6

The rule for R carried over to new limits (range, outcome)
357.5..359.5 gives 266.5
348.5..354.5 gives 238.9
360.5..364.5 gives 260.4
